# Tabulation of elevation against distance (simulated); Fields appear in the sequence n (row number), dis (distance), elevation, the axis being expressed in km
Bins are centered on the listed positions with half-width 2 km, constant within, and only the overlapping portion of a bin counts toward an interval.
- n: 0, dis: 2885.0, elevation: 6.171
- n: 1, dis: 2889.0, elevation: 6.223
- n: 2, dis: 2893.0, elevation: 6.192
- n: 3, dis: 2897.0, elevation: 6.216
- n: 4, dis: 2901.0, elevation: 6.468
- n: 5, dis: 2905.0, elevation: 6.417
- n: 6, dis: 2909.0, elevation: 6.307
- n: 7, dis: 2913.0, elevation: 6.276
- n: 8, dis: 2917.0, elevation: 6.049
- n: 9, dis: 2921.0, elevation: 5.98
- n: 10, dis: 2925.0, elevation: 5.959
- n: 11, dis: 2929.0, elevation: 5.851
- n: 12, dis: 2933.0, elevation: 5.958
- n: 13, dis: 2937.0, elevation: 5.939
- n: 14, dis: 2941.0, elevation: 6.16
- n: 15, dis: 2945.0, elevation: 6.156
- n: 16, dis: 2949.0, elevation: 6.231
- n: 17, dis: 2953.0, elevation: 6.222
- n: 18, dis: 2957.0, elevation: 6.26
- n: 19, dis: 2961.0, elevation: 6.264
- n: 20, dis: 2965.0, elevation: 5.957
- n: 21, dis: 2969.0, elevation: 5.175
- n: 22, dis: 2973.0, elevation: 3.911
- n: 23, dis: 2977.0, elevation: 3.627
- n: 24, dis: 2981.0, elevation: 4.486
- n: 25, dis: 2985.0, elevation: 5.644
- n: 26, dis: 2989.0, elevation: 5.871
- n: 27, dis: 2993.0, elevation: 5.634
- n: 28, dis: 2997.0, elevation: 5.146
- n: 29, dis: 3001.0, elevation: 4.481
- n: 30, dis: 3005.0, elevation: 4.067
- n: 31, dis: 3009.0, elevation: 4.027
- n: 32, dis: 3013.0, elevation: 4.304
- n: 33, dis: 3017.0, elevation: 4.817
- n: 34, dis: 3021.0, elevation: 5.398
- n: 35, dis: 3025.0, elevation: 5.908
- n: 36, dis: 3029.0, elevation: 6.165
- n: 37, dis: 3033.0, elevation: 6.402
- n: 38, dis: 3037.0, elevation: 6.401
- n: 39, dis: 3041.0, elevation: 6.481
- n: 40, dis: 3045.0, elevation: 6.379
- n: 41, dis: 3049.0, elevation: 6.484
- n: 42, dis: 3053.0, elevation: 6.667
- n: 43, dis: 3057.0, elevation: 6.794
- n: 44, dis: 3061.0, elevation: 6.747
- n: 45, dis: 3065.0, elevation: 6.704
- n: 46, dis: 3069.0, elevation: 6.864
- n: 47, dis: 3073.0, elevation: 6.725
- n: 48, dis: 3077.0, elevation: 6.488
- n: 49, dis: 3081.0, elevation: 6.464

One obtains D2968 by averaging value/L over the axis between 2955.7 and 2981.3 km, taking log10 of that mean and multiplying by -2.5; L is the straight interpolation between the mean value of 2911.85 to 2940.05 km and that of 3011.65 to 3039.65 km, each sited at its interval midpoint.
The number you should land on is 0.15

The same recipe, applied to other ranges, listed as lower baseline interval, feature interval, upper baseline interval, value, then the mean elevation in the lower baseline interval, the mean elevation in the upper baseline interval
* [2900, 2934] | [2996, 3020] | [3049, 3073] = 0.40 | 6.14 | 6.73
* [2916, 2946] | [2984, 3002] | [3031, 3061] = 0.17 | 6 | 6.53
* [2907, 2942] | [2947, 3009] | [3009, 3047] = 0.13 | 6.05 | 5.71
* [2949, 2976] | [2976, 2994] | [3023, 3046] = 0.14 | 5.6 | 6.29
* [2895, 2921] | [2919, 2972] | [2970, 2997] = -0.07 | 6.27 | 4.89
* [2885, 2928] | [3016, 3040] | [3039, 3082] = 0.11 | 6.2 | 6.62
